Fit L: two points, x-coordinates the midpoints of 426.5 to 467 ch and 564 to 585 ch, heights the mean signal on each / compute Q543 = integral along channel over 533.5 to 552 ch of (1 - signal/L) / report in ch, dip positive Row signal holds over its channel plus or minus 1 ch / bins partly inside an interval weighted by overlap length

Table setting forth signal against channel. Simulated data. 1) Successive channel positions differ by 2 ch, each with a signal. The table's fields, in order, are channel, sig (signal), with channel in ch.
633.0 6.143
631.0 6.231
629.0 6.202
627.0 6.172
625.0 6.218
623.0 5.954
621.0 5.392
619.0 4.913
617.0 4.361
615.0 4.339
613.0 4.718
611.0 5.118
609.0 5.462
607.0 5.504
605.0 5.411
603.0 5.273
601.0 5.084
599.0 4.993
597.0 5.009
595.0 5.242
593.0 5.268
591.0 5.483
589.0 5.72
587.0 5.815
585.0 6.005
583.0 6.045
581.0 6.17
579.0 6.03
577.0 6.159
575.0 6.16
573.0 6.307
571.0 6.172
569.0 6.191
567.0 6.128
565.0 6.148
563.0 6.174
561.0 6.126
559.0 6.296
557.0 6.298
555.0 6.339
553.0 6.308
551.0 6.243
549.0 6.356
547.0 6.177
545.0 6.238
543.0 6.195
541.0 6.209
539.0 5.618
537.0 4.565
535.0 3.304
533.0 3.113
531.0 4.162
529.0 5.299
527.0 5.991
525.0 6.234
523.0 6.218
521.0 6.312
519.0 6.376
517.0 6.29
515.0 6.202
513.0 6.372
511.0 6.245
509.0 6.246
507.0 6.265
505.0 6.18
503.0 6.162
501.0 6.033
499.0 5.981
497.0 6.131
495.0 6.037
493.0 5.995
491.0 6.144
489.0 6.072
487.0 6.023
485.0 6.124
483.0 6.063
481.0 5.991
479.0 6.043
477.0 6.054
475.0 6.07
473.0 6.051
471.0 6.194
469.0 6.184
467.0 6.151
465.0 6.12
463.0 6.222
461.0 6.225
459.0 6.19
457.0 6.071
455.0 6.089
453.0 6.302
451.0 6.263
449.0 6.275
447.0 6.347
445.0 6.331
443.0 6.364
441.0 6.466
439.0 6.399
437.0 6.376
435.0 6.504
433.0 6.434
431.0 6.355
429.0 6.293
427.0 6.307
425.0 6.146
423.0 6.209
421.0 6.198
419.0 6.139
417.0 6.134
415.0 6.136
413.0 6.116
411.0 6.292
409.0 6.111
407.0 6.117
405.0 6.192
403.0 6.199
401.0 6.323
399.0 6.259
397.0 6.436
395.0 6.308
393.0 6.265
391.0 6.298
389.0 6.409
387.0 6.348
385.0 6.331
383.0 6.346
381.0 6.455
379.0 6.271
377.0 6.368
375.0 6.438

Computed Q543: 1.77 ch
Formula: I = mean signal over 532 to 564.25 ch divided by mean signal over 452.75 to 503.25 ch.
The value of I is 0.9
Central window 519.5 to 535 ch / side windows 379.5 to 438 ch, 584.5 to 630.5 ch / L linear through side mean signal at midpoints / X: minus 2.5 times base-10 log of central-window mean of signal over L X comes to 0.10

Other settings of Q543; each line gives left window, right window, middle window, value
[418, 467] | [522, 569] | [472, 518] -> -0.9 ch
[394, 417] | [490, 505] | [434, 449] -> -0.5 ch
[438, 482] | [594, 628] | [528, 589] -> -2.7 ch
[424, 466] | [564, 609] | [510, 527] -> -0.7 ch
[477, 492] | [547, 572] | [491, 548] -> 3.2 ch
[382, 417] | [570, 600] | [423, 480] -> -1.1 ch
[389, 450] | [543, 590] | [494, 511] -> 0.2 ch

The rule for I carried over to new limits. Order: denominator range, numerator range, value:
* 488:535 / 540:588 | 1.05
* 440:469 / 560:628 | 0.90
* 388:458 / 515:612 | 0.92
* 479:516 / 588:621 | 0.84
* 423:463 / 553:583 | 0.98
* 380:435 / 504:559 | 0.93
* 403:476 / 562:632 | 0.91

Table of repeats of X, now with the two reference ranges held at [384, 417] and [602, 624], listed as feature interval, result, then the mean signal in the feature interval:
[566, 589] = -0.15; 6.09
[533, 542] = 0.17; 4.72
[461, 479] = -0.04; 6.13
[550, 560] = -0.16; 6.3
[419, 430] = -0.02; 6.22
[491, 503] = -0.06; 6.05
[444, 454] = -0.05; 6.3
